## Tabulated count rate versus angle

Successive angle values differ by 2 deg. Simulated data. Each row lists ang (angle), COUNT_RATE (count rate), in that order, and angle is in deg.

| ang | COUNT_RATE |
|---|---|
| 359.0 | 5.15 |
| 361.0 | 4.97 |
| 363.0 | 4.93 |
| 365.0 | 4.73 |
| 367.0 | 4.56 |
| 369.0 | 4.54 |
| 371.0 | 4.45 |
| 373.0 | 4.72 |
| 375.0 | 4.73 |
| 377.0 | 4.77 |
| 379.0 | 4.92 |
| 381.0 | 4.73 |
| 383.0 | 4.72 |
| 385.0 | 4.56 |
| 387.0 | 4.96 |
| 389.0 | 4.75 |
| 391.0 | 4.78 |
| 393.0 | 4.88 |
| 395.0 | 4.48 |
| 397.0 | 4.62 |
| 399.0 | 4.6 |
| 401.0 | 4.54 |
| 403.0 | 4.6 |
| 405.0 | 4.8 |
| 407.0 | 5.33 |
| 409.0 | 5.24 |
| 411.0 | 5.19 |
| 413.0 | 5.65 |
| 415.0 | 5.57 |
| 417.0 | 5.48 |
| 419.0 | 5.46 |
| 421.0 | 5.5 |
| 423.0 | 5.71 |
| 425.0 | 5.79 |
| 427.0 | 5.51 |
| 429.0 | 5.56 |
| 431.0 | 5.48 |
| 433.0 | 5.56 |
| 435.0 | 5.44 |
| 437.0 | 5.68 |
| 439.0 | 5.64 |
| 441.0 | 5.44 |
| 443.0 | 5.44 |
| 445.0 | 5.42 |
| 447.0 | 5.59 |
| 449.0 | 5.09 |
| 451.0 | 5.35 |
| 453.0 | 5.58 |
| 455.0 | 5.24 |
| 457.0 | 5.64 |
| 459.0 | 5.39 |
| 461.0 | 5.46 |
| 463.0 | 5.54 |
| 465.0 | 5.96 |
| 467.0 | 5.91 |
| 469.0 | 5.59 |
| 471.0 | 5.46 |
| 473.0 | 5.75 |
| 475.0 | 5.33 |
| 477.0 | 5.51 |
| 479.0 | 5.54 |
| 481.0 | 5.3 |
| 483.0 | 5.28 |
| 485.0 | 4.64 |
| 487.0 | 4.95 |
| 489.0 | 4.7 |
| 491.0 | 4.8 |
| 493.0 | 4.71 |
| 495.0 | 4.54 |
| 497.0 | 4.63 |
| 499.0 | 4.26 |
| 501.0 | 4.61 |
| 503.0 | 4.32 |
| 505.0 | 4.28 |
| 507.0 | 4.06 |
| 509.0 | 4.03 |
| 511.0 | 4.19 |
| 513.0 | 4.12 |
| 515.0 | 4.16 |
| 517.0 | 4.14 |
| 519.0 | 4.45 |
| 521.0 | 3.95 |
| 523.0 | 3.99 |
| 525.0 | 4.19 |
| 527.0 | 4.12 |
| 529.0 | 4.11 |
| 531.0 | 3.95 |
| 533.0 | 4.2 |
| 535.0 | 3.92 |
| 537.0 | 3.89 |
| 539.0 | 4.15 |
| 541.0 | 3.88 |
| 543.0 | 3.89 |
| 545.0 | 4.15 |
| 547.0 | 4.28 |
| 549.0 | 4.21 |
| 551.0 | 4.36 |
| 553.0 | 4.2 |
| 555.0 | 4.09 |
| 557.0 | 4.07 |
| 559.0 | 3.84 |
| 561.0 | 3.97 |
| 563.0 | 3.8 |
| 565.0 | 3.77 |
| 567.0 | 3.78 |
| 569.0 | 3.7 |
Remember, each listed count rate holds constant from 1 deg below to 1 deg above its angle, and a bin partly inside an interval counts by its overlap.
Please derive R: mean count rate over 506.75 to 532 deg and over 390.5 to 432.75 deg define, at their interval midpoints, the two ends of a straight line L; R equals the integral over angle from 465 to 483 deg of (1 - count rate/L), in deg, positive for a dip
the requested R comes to -3.89 deg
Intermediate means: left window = 5.19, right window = 4.11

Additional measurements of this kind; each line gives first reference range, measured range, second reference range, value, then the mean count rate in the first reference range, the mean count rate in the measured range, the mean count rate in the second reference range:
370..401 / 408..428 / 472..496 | -2.81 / 4.71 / 5.51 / 5.09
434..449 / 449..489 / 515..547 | -2.85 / 5.49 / 5.42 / 4.08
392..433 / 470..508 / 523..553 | -2.86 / 5.21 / 4.88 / 4.09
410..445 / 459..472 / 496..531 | -1.81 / 5.53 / 5.63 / 4.2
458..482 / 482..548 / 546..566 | 6.68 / 5.56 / 4.29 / 4.06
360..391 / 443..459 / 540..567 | -3.53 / 4.74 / 5.42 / 4.03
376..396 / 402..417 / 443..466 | -0.63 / 4.76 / 5.22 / 5.48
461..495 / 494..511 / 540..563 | 1.93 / 5.29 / 4.33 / 4.07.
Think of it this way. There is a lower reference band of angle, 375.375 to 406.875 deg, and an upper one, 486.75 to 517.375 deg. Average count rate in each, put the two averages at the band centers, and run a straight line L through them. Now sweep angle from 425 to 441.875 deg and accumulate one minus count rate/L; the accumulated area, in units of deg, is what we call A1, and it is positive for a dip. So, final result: -3.48 deg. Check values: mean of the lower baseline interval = 4.73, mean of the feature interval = 5.55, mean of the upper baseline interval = 4.4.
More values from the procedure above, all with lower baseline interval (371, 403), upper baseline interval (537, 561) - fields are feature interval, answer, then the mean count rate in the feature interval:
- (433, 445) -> -2.7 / 5.52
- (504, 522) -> 0.3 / 4.15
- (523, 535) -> 0.2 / 4.09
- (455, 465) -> -2.5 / 5.53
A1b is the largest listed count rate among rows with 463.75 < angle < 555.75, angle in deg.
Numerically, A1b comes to 5.96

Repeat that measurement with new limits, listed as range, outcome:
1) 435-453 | 5.68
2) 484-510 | 4.95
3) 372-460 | 5.79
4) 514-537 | 4.45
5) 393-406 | 4.88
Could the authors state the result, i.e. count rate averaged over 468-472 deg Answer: 5.53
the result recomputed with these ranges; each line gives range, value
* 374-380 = 4.81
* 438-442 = 5.54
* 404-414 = 5.24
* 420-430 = 5.61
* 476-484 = 5.41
